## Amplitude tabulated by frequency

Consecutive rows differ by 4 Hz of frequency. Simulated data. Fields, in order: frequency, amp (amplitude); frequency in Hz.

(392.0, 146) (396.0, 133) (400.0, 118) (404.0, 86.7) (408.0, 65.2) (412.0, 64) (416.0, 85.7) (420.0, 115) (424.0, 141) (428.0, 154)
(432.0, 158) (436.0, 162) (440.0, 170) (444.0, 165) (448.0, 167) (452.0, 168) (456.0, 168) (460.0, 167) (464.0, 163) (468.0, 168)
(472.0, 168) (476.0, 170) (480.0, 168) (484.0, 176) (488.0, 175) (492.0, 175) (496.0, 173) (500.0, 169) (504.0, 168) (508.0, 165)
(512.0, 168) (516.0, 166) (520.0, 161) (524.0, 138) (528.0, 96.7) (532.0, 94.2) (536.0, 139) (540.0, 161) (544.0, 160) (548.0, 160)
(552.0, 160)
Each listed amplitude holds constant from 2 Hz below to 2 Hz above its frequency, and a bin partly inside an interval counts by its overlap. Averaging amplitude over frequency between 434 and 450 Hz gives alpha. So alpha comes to 166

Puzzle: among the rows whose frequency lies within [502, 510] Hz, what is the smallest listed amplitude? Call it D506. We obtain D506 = 165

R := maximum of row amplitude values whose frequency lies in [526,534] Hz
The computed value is 96.7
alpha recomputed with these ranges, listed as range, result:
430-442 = 163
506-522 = 165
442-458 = 167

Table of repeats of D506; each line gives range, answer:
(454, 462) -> 167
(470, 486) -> 168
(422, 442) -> 141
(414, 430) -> 85.7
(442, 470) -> 163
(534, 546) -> 139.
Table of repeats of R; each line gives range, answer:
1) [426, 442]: 170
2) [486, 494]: 175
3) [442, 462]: 168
